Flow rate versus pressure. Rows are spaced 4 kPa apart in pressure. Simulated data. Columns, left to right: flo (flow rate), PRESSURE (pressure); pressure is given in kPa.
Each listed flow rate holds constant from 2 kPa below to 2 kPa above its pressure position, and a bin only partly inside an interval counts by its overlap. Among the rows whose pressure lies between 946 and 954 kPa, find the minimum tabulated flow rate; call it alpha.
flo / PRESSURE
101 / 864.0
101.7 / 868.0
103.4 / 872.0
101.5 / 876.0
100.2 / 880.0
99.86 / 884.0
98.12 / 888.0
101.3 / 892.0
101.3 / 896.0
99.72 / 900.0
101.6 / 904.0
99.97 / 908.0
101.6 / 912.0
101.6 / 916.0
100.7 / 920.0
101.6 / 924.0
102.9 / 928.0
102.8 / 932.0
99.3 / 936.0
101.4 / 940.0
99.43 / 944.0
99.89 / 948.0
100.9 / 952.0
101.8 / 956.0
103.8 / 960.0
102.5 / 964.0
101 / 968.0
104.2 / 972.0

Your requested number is 99.89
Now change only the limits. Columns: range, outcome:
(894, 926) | 99.72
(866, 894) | 98.12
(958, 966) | 102.5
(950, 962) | 100.9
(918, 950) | 99.3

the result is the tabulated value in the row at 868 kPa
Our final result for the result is 101.7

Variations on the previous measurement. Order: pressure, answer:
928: 102.9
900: 99.72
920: 100.7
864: 101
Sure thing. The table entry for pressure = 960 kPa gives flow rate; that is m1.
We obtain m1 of 103.8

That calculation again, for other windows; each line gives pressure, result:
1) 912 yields 101.6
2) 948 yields 99.89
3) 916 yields 101.6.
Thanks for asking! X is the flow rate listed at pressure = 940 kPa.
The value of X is 101.4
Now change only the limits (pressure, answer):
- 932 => 102.8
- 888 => 98.12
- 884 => 99.86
